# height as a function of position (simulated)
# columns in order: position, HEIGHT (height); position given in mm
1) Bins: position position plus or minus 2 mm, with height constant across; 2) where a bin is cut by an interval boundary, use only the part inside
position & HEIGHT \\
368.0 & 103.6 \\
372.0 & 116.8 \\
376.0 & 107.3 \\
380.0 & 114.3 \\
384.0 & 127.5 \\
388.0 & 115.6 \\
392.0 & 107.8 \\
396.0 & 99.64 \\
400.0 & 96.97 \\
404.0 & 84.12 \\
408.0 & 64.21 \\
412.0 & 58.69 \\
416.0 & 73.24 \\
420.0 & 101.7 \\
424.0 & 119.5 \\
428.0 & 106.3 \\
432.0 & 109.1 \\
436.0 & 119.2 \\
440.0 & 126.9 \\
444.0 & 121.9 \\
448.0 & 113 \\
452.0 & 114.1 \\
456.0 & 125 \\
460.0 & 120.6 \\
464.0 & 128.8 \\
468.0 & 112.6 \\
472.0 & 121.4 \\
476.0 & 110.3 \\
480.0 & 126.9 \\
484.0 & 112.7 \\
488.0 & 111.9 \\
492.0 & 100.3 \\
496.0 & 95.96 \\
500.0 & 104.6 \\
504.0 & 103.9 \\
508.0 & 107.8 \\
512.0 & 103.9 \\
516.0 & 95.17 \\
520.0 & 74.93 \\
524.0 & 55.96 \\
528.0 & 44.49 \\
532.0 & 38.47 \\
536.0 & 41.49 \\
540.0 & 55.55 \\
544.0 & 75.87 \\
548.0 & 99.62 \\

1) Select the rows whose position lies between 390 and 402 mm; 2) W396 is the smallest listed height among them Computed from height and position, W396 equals 96.97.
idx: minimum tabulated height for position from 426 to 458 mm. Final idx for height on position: 106.3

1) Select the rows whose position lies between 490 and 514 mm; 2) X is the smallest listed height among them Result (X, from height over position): 95.96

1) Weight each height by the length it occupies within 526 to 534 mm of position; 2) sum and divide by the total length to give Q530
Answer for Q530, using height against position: 41.5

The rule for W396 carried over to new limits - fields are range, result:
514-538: 38.47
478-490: 111.9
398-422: 58.69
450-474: 112.6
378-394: 107.8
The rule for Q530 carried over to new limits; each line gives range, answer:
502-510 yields 106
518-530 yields 58.5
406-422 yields 74.5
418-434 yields 109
